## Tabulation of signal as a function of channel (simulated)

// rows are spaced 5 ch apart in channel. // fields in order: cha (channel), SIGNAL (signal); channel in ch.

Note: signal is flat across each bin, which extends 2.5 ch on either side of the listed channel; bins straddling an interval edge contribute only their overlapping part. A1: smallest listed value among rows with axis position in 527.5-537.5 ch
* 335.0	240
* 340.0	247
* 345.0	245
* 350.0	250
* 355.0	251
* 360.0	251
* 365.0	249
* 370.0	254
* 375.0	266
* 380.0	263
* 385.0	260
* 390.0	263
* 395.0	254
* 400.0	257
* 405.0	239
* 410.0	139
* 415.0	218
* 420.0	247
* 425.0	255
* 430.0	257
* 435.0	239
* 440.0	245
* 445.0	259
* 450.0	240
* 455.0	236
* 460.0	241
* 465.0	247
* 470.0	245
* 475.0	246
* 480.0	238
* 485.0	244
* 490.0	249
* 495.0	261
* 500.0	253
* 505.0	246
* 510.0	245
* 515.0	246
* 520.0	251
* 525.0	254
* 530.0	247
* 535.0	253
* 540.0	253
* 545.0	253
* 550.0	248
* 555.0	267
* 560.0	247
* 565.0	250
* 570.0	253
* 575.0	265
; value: 247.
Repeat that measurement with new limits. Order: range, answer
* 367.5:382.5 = 254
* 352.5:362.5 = 251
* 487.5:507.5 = 246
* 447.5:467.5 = 236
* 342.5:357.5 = 245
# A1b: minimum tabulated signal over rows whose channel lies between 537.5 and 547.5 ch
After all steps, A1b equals 253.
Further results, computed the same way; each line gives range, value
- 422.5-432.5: 255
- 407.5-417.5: 139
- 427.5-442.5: 239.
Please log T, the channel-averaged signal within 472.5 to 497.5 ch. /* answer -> 248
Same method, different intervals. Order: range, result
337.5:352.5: 247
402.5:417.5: 199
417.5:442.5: 249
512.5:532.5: 250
